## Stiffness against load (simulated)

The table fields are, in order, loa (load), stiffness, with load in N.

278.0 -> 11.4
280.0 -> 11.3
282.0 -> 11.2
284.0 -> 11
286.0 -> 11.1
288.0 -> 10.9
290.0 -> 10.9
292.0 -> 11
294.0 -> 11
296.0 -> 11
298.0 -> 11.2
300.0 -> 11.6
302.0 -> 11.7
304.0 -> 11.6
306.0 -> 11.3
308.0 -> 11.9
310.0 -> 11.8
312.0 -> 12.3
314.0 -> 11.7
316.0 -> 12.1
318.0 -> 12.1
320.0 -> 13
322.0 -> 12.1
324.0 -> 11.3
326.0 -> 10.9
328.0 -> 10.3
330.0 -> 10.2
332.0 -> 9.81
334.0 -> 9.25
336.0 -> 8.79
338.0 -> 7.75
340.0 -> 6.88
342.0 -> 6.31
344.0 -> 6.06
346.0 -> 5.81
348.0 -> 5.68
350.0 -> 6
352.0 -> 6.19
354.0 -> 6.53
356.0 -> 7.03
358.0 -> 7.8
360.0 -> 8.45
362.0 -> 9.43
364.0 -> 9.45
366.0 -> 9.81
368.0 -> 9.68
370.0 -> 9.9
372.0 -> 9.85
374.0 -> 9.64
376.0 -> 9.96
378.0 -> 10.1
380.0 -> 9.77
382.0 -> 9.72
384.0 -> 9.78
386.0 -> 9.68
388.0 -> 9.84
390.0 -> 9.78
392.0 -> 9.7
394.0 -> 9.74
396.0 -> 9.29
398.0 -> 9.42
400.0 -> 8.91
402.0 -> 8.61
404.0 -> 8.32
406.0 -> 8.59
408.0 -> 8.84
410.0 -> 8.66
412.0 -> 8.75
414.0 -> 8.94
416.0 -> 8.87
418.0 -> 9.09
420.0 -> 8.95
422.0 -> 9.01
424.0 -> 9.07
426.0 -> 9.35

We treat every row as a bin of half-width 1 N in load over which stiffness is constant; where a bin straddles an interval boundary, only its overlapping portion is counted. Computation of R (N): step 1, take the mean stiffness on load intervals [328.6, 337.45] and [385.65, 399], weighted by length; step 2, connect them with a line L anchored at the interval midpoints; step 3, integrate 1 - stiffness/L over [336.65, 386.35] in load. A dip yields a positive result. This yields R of 6.6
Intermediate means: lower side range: 9.46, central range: 8.28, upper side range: 9.63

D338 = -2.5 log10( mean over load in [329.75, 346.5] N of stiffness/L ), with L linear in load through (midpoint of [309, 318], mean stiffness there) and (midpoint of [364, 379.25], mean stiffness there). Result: 0.38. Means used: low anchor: 12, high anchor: 9.82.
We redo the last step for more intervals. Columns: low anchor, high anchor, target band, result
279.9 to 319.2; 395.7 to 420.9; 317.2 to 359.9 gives 0.23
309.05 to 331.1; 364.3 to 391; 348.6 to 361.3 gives 0.44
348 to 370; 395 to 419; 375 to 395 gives -0.16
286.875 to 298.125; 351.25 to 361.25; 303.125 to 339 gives -0.18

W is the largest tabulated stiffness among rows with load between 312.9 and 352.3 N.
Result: 13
